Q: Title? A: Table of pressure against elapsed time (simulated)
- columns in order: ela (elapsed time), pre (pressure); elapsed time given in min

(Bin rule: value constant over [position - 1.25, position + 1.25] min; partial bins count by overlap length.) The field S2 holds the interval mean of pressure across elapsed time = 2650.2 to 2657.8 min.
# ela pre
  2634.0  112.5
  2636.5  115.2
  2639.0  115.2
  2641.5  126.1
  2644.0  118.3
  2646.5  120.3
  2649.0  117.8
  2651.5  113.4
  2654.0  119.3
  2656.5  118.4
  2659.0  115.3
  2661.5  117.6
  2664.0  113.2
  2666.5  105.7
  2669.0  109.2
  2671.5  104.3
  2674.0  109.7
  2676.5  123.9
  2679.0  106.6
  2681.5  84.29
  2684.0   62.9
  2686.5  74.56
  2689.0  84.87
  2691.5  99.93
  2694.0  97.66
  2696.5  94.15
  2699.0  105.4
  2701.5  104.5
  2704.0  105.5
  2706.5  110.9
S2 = 117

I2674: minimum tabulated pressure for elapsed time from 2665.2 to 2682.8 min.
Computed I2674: 84.29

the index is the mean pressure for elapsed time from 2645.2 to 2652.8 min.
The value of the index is 117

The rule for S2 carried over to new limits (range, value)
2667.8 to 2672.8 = 107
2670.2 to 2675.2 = 107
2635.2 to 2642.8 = 119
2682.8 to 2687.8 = 68.9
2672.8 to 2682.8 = 106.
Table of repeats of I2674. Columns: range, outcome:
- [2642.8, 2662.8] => 113.4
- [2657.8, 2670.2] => 105.7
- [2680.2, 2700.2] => 62.9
